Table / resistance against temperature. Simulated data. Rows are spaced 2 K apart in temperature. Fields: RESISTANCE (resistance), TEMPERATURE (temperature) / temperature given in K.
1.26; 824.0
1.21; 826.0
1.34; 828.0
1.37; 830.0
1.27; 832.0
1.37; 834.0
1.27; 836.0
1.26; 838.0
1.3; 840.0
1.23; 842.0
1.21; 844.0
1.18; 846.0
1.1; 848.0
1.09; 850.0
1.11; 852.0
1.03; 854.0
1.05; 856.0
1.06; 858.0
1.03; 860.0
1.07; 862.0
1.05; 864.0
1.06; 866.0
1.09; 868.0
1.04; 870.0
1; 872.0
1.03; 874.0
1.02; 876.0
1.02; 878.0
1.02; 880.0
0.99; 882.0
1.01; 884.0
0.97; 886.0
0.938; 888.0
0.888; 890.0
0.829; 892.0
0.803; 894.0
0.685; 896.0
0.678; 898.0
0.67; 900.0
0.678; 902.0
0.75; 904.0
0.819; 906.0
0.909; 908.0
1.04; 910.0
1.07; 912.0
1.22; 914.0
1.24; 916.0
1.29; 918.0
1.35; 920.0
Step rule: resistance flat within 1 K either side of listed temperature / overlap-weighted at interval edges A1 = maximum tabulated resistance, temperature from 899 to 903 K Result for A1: 0.678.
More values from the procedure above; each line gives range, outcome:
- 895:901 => 0.685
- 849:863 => 1.11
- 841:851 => 1.23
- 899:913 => 1.07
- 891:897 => 0.829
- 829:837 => 1.37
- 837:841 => 1.3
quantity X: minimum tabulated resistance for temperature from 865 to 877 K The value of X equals 1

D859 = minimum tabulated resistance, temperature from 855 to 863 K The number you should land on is 1.03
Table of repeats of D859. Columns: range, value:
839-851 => 1.09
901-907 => 0.678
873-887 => 0.97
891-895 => 0.803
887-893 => 0.829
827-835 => 1.27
